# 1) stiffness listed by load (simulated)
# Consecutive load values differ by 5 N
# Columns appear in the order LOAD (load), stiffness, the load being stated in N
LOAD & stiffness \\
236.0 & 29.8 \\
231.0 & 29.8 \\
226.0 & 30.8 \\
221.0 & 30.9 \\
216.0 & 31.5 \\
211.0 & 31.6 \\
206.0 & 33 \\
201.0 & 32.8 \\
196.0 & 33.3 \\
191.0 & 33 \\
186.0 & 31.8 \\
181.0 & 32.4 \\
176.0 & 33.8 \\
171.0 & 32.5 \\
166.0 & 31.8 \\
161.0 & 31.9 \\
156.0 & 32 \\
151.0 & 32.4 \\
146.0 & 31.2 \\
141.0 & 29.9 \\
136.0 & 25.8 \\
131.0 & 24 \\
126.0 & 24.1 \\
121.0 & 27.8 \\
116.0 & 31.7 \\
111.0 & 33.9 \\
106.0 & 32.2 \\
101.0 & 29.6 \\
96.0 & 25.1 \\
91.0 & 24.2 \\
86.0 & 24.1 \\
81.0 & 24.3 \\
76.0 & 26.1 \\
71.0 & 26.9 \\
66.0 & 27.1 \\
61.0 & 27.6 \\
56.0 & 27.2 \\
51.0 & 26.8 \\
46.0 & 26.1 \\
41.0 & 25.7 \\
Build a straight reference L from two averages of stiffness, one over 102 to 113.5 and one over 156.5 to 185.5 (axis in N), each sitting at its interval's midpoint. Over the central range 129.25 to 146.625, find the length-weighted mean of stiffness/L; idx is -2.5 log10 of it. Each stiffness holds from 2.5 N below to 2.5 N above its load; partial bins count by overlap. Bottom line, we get 0.18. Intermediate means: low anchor 32.6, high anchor 32.4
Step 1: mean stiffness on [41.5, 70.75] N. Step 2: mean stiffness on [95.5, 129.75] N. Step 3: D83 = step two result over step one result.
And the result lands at 1.09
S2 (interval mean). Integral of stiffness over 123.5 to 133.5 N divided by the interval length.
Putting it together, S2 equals 24.1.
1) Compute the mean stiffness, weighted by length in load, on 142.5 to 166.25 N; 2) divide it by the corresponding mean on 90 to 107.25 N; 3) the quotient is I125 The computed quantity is 1.14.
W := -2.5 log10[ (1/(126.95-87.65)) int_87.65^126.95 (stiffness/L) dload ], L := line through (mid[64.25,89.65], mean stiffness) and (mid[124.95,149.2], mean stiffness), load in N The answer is -0.09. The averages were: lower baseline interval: 25.6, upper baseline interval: 27.3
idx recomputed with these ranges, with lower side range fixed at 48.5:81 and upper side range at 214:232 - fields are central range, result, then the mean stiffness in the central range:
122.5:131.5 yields 0.16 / 24.5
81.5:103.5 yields 0.08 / 25.6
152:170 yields -0.10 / 32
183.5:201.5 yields -0.09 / 32.7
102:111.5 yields -0.16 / 32.3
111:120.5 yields -0.12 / 31.5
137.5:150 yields -0.06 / 30.4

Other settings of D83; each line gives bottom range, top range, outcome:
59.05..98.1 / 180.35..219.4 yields 1.26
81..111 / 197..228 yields 1.16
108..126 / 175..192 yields 1.08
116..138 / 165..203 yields 1.25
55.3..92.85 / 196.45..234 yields 1.22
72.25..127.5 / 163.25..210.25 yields 1.18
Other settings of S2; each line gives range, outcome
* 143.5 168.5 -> 31.9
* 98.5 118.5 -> 31.9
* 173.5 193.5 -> 32.8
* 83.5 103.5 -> 25.8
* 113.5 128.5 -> 27.9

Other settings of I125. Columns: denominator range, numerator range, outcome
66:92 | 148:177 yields 1.27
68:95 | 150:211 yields 1.29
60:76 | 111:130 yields 1.05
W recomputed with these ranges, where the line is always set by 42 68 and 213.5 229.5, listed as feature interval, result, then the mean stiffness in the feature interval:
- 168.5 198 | -0.09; 32.8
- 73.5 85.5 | 0.10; 25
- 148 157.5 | -0.10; 32.2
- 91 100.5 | 0.08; 25.8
